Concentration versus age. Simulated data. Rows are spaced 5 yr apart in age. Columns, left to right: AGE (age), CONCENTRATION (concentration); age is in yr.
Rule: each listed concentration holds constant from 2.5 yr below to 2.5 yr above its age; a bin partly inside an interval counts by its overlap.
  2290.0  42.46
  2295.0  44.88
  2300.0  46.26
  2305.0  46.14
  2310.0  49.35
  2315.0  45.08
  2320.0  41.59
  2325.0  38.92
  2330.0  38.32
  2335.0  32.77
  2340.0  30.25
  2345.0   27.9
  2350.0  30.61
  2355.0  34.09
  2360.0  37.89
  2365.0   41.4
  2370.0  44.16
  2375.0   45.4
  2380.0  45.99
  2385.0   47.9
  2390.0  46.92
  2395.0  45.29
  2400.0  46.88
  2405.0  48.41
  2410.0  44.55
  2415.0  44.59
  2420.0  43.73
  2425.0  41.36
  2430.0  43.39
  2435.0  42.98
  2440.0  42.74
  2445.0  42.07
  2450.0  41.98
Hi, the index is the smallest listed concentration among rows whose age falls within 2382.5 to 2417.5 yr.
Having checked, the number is 44.55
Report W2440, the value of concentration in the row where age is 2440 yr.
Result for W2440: 42.74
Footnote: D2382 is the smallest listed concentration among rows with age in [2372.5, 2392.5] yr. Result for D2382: 45.4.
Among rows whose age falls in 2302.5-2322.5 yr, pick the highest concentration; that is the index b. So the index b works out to 49.35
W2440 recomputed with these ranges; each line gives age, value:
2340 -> 30.25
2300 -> 46.26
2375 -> 45.4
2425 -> 41.36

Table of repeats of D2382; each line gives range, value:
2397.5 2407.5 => 46.88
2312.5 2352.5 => 27.9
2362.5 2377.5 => 41.4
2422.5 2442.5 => 41.36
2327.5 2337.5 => 32.77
